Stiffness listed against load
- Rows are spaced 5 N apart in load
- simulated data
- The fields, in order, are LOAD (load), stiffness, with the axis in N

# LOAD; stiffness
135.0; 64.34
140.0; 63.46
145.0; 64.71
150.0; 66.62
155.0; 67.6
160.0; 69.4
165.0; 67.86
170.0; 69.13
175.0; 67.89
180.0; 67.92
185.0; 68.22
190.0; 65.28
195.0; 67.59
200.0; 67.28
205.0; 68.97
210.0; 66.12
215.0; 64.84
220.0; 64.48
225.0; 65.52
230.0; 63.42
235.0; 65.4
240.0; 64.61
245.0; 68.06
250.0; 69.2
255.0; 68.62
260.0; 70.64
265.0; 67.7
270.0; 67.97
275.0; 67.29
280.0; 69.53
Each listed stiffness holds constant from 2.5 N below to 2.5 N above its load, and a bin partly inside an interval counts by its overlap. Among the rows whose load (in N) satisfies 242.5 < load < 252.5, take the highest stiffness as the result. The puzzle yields 69.2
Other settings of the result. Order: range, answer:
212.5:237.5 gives 65.52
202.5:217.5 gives 68.97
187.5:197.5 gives 67.59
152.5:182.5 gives 69.4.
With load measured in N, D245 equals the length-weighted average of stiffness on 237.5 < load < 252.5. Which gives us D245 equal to 67.3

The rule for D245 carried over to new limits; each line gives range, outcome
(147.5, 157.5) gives 67.1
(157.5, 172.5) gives 68.8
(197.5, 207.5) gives 68.1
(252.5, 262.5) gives 69.6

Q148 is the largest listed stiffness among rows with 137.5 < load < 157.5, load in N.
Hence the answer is 67.6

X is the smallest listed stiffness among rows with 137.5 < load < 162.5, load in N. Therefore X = 63.46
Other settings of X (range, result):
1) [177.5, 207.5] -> 65.28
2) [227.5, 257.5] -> 63.42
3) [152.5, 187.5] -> 67.6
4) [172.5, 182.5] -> 67.89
